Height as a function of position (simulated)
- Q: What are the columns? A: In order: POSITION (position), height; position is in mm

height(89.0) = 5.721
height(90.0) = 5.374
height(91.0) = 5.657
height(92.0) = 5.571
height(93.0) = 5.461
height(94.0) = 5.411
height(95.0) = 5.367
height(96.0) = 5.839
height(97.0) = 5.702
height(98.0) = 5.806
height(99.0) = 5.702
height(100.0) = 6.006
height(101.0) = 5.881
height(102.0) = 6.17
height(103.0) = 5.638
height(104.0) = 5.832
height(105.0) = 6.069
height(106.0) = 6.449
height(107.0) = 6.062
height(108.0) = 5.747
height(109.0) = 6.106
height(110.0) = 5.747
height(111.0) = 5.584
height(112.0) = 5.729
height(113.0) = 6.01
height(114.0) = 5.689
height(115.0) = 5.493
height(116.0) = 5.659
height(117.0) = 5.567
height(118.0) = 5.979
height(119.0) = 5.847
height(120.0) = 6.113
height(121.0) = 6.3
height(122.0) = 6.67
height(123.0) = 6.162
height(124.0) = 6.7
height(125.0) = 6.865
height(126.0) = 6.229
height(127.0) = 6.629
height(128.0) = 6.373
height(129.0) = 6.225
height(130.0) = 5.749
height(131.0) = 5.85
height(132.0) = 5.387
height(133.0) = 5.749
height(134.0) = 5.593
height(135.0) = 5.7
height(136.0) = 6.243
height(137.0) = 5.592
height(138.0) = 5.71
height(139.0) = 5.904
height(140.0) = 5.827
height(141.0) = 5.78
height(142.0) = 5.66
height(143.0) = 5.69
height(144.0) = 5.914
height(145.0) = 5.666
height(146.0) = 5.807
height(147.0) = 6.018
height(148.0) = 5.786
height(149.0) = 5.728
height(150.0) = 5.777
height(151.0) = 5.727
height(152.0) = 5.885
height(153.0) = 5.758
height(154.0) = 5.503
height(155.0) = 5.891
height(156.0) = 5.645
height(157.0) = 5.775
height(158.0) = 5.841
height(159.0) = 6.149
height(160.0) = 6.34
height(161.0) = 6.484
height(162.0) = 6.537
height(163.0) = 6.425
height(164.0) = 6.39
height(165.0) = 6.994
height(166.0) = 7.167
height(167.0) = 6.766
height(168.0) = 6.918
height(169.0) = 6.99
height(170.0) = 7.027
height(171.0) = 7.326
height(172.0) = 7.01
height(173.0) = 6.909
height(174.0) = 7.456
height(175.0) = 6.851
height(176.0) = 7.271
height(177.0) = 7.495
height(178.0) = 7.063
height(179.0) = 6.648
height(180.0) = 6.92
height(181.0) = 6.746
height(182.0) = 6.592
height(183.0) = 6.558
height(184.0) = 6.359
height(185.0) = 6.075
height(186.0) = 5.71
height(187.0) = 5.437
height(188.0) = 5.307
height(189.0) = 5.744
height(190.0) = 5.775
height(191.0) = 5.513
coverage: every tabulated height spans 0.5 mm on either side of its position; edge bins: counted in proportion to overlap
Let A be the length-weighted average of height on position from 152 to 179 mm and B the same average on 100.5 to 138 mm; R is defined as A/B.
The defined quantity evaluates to 1.10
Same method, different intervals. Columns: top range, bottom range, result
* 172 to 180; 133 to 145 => 1.23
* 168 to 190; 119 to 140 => 1.09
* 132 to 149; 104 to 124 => 0.97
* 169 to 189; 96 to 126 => 1.11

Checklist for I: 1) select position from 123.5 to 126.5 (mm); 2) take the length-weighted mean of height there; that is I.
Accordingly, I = 6.6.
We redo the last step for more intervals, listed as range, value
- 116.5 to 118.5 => 5.77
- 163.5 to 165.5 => 6.69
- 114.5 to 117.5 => 5.57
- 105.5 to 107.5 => 6.26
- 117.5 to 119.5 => 5.91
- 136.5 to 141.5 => 5.76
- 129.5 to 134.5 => 5.67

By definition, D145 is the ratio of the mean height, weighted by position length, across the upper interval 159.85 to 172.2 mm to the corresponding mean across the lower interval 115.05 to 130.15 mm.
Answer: 1.1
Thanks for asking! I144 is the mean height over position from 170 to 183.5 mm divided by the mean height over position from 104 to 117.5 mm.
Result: 1.2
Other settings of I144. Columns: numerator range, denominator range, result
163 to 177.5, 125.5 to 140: 1.19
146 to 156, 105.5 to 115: 0.98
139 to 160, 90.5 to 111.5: 1.00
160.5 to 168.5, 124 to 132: 1.07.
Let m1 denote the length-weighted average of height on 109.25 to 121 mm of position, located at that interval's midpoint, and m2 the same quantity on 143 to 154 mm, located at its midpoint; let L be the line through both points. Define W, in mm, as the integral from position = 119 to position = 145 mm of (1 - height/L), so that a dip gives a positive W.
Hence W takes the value -1.0 mm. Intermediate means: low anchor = 5.8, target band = 6.01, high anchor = 5.79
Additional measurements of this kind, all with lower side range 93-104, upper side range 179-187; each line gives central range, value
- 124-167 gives 0.6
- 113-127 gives -0.5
